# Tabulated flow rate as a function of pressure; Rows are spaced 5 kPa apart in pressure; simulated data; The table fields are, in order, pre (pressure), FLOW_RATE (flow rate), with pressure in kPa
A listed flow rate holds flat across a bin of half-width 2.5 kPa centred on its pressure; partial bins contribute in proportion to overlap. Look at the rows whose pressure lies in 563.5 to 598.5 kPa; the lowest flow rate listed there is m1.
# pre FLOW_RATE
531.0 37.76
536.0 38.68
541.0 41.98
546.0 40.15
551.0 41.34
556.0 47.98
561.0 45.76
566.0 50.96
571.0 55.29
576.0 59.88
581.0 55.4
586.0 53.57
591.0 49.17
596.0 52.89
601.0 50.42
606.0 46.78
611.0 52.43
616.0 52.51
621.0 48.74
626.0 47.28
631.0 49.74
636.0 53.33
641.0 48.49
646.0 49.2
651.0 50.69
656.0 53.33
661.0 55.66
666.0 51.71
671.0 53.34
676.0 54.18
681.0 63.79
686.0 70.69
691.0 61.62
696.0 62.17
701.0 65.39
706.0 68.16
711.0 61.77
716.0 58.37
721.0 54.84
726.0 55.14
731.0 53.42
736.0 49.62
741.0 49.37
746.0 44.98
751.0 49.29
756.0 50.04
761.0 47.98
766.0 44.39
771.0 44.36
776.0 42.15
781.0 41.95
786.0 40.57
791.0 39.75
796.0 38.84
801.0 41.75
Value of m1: 49.17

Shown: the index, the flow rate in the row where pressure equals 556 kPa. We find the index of 47.98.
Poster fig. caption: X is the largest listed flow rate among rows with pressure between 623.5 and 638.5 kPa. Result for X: 53.33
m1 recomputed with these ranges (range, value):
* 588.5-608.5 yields 46.78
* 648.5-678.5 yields 50.69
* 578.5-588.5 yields 53.57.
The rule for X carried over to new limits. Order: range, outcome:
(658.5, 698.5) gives 70.69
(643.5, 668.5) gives 55.66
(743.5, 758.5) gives 50.04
